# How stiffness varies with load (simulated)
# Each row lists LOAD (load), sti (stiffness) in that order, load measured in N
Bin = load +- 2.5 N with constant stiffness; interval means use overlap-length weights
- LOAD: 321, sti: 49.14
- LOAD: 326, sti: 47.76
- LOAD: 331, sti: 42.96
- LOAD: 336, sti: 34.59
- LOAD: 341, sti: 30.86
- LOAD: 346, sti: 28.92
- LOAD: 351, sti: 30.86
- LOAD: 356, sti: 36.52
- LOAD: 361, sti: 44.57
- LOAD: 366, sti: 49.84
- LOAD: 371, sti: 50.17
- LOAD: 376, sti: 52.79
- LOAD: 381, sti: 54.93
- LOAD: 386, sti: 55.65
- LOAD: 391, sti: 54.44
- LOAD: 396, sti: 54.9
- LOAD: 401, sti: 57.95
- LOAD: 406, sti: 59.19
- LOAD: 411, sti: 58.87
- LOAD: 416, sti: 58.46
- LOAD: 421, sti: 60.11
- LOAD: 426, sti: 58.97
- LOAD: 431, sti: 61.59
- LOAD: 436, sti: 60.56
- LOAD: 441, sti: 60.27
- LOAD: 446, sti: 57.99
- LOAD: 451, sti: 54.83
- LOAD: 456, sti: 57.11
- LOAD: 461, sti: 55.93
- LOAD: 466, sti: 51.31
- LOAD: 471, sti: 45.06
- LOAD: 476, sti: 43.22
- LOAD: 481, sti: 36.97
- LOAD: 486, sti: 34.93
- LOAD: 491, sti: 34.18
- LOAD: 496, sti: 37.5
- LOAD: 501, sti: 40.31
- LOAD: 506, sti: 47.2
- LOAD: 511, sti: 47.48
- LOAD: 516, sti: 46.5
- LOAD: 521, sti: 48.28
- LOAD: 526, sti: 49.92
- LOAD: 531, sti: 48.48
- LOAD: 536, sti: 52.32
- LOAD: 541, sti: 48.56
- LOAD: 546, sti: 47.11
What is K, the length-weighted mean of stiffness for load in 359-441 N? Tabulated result 56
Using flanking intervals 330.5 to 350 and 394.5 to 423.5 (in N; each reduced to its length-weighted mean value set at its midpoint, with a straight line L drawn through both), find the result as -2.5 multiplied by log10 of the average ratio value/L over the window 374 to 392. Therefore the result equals -0.12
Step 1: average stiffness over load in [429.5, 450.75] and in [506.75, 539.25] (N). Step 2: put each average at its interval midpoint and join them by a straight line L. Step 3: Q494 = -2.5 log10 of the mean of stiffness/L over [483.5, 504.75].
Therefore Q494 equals 0.37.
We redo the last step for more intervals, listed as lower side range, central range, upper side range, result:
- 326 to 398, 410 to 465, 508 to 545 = -0.25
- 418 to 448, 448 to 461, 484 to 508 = -0.07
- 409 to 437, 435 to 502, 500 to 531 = 0.13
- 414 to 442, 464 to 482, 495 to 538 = 0.19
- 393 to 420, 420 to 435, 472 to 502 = -0.15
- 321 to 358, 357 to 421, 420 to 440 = -0.09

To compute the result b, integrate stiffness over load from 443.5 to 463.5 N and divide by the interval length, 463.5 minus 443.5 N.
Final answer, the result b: 56.5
